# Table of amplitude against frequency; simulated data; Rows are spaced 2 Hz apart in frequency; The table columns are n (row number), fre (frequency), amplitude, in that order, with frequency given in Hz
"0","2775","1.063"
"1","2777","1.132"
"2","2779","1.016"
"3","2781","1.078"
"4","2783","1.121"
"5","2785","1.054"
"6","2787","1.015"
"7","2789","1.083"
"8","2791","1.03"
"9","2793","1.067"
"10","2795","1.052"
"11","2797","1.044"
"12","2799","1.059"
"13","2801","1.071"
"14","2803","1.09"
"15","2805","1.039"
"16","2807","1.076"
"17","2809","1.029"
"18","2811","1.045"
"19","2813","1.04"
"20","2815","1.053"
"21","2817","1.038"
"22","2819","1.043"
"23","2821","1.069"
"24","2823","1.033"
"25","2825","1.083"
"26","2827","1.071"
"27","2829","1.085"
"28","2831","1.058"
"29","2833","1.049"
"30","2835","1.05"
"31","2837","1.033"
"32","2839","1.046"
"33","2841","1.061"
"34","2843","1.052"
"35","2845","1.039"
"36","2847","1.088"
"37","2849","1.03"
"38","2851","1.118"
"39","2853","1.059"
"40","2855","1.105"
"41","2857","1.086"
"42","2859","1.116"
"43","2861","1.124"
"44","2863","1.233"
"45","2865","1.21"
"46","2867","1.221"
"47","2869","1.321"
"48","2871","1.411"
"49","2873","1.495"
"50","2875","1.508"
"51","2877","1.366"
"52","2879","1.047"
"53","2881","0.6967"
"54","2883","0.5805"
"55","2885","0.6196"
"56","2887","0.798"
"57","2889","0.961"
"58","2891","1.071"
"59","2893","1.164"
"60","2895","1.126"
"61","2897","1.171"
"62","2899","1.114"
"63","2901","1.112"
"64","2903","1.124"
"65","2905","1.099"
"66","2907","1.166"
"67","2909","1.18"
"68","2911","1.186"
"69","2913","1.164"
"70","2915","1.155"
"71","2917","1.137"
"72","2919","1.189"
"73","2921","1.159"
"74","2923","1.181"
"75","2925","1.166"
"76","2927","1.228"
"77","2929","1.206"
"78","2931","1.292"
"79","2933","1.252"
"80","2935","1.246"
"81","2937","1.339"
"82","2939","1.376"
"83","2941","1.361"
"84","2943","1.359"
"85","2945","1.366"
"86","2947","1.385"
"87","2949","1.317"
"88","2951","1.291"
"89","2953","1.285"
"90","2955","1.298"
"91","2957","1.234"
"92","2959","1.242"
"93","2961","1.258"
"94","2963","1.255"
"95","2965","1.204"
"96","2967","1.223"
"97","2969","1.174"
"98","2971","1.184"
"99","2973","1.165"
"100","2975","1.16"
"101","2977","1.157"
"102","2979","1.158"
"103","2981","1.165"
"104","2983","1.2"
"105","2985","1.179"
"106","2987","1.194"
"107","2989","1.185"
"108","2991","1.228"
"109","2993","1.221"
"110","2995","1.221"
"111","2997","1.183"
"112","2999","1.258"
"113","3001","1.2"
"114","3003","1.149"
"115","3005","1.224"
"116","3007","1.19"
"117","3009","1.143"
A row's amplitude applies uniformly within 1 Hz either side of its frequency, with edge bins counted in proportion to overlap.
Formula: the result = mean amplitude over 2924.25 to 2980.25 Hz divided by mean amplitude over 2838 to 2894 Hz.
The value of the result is 1.15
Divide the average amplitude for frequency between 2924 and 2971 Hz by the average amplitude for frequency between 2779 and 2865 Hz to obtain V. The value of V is 1.19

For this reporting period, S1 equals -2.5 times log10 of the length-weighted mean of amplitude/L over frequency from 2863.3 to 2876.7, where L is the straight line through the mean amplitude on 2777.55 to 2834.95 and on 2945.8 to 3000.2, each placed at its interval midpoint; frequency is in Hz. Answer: -0.21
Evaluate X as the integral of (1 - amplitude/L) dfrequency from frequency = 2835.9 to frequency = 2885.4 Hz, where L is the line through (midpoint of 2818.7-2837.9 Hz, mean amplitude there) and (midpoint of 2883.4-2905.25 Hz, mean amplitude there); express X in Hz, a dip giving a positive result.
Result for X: -3.53 Hz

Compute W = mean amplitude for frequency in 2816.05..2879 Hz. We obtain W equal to 1.14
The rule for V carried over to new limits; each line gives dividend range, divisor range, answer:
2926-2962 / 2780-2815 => 1.23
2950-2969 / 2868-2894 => 1.16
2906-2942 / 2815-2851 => 1.16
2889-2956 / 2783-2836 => 1.15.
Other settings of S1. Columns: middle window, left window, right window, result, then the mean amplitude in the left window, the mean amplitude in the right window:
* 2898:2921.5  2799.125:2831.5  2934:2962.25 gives 0.08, 1.06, 1.31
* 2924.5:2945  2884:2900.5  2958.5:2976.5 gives -0.15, 1.01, 1.2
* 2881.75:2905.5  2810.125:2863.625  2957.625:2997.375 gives 0.14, 1.07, 1.2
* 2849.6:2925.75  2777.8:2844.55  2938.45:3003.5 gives 0.02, 1.06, 1.24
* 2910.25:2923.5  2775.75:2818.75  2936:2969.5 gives 0.07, 1.06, 1.29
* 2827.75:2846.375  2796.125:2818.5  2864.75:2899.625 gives 0.02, 1.05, 1.1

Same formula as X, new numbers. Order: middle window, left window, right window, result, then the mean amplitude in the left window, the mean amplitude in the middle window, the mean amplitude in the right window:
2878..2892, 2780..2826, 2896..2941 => 4.0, 1.06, 0.825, 1.2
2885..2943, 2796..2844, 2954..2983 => -0.6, 1.05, 1.16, 1.21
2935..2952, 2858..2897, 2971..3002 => -2.7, 1.11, 1.34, 1.19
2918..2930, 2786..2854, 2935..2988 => 0.1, 1.06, 1.19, 1.25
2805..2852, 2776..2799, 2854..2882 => 3.4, 1.06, 1.06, 1.21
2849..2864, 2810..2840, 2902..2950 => -0.1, 1.05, 1.11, 1.23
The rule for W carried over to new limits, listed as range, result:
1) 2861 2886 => 1.14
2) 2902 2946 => 1.22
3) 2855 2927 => 1.13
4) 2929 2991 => 1.25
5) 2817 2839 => 1.06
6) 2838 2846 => 1.05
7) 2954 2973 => 1.23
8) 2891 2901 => 1.13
